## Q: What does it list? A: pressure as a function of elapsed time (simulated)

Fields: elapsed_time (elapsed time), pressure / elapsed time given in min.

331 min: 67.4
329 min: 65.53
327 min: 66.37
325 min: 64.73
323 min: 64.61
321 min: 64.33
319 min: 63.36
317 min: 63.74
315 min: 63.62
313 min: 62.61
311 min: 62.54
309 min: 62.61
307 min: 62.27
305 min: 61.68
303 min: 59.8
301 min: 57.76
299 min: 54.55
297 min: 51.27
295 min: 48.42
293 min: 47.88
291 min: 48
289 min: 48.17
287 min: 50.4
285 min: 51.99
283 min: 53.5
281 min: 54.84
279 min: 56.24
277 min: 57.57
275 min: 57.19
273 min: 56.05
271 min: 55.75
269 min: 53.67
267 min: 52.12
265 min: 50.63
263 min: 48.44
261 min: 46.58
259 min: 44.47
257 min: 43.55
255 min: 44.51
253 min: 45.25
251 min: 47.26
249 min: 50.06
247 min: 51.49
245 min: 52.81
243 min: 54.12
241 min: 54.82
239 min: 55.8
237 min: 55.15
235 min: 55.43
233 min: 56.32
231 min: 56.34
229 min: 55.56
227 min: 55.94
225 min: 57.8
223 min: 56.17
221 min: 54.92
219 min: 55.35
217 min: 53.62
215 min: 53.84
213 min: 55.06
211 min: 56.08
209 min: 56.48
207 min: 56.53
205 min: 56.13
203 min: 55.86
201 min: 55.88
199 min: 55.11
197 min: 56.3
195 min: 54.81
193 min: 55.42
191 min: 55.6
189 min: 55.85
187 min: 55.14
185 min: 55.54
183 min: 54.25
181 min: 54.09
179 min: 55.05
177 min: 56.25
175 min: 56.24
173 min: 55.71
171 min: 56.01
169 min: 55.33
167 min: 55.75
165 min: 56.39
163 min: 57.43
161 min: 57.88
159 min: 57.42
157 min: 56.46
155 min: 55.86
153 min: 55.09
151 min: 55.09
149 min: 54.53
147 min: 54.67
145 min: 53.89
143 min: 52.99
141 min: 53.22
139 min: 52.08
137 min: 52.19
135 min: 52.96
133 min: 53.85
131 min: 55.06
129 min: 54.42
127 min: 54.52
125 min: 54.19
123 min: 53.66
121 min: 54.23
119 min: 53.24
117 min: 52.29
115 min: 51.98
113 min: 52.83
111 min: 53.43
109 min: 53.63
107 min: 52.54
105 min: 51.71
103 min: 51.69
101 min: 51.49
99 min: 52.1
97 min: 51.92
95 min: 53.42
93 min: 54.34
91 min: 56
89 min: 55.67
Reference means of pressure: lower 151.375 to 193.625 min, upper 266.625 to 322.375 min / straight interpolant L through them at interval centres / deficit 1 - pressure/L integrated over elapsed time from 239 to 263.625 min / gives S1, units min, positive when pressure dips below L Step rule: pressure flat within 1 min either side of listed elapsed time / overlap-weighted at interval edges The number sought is 3.2 min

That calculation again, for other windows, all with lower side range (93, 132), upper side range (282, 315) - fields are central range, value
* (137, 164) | -0.7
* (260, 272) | 0.8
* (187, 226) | -0.9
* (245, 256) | 1.3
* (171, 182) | -0.3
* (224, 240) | -0.4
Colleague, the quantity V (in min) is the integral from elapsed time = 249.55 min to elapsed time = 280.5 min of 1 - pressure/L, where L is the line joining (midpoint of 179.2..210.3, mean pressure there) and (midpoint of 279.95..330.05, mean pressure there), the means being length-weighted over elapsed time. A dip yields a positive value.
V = 3.5 min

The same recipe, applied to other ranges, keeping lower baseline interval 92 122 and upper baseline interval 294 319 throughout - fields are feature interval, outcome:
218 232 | 0.2 min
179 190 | 0.1 min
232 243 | 0.3 min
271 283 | 0.5 min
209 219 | 0.2 min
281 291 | 1.3 min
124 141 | 0.0 min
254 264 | 2.1 min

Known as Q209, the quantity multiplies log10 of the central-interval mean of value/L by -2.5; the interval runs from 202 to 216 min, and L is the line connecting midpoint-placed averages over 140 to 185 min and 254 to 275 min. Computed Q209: -0.06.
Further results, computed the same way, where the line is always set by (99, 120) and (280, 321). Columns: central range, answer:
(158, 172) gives -0.058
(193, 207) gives -0.025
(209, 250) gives 0.004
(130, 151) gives -0.010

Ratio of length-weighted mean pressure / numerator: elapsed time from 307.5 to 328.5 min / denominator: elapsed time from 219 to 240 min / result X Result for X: 1.14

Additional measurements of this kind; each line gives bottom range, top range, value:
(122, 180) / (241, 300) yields 0.93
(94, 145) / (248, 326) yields 1.03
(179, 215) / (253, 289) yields 0.93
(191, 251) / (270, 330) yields 1.05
